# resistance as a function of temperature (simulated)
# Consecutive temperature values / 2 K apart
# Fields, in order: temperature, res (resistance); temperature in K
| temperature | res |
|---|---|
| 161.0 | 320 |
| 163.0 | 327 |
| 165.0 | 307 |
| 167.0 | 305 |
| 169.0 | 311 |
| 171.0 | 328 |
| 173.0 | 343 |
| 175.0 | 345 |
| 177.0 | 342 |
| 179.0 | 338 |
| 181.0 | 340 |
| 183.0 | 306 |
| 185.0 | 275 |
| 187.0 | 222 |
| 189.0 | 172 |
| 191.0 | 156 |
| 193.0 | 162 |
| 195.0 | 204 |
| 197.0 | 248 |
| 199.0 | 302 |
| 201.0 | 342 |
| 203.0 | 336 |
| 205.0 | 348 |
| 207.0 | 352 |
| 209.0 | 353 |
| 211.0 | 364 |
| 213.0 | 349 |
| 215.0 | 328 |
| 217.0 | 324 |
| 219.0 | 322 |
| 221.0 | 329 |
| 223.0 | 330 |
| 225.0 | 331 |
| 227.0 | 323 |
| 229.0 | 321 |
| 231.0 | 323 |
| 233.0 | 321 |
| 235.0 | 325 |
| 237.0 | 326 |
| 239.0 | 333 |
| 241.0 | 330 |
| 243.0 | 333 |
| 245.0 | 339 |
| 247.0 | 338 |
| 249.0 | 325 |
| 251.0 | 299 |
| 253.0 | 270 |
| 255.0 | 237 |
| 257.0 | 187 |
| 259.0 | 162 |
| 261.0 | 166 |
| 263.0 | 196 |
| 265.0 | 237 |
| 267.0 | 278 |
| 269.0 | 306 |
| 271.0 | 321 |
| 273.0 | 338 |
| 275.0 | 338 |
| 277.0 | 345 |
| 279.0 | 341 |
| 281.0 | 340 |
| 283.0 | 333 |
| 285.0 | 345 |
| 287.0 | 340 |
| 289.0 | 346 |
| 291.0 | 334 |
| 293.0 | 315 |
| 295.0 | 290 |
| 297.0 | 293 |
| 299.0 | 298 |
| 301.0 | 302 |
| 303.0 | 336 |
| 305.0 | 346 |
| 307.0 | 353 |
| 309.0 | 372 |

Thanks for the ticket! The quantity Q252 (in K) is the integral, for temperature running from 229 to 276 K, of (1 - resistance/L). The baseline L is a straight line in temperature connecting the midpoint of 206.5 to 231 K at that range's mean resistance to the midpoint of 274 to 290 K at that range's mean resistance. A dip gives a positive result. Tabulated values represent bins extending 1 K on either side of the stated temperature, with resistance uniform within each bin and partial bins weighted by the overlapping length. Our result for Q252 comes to 6.8 K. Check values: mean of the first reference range 335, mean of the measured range 289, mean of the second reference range 341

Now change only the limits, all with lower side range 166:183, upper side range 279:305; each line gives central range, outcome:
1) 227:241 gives 0.1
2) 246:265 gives 4.9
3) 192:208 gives 2.0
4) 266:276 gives 0.3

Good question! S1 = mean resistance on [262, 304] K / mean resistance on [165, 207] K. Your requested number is 1.09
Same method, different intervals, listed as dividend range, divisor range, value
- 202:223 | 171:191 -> 1.16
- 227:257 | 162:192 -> 1.06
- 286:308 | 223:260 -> 1.07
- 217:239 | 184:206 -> 1.29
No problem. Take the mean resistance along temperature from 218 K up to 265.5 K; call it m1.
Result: 292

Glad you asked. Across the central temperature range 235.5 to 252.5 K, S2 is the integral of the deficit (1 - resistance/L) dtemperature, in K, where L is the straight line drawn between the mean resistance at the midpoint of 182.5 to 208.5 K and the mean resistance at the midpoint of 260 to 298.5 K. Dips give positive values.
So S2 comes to -2.2 K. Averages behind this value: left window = 264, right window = 305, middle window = 326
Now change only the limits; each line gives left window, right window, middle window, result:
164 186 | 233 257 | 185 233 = 2.7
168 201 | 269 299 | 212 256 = -2.8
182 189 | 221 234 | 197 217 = -3.1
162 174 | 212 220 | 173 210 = 4.3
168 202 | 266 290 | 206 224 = -2.7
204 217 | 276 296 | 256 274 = 5.0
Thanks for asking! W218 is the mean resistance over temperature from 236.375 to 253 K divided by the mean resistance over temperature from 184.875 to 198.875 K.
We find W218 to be 1.57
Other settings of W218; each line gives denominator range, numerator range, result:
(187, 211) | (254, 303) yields 1.07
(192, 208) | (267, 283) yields 1.15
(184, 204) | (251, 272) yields 0.99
